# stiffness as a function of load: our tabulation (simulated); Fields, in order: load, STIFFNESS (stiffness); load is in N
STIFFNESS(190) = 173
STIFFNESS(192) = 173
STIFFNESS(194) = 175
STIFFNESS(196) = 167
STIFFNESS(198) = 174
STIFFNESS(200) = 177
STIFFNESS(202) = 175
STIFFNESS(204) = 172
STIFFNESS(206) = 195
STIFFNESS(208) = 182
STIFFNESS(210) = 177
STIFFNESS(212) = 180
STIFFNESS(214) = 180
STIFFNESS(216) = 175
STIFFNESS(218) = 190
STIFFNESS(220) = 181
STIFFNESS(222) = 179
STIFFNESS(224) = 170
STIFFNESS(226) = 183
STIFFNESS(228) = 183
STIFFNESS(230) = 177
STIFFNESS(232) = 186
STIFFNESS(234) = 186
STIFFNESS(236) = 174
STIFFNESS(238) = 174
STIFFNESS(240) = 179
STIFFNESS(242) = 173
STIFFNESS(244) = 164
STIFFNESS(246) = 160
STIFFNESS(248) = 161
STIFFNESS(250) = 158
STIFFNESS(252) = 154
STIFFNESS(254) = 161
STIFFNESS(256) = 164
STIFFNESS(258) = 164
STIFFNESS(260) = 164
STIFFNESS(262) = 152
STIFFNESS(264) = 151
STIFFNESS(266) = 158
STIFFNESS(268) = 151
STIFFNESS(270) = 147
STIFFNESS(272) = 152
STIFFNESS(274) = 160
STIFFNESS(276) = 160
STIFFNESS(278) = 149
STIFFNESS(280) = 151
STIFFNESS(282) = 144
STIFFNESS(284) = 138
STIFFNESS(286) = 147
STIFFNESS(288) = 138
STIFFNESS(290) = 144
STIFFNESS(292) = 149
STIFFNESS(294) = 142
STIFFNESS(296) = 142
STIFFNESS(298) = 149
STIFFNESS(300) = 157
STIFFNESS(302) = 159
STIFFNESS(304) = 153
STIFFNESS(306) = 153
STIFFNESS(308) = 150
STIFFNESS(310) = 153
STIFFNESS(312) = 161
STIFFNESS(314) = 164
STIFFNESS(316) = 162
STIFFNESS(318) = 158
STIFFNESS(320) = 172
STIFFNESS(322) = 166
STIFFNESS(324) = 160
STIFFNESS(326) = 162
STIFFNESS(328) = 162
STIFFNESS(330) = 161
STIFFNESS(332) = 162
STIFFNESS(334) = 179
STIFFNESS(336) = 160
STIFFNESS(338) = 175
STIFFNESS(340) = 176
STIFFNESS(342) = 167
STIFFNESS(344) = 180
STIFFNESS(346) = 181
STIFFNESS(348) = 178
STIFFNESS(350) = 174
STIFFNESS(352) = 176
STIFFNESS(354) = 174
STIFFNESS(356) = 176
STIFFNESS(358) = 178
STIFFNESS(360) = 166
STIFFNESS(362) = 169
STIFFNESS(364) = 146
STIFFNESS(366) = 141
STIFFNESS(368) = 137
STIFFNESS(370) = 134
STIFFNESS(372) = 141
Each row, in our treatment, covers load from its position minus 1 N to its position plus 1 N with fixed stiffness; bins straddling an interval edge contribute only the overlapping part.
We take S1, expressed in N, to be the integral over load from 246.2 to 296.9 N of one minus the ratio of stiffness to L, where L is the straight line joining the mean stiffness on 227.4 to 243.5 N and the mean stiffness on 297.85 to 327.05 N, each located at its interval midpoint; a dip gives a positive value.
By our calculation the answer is 5.1 N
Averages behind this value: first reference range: 178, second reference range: 159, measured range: 152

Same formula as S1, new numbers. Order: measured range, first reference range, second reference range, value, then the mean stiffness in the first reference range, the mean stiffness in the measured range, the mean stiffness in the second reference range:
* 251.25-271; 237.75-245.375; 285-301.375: 0.7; 172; 157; 146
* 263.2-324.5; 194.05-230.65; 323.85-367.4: 6.9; 179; 153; 168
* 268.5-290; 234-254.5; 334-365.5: 2.5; 167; 148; 171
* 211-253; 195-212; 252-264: -1.6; 178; 175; 160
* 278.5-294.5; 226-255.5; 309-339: 2.2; 171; 144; 164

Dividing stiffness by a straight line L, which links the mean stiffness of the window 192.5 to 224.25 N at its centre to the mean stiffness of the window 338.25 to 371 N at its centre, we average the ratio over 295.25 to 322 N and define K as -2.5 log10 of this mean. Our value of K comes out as 0.086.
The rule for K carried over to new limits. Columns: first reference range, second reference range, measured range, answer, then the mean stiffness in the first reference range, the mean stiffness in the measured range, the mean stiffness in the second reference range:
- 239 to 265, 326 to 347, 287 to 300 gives 0.15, 162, 145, 170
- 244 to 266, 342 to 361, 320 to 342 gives 0.03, 159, 167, 175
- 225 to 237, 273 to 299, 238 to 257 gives 0.04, 182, 164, 147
